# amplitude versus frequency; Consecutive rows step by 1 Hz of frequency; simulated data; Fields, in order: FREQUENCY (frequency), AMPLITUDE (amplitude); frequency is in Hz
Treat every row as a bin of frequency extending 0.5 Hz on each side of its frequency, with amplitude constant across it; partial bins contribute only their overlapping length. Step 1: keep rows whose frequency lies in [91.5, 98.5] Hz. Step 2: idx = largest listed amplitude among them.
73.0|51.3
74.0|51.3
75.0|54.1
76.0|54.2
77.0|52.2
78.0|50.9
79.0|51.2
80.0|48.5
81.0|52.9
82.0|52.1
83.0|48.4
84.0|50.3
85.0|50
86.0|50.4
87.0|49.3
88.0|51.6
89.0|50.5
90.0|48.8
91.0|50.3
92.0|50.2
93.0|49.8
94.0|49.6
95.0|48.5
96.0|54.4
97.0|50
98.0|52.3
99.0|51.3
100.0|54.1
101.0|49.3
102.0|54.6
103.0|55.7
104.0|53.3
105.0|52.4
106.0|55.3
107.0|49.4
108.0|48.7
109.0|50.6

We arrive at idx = 54.4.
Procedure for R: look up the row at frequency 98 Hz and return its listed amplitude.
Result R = 52.3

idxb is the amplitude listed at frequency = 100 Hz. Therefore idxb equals 54.1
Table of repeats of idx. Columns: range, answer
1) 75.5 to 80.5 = 54.2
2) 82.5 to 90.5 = 51.6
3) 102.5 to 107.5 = 55.7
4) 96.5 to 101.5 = 54.1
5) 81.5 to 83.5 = 52.1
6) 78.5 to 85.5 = 52.9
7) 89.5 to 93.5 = 50.3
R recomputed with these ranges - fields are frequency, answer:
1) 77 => 52.2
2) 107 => 49.4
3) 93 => 49.8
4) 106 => 55.3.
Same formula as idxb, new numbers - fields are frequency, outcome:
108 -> 48.7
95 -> 48.5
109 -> 50.6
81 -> 52.9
